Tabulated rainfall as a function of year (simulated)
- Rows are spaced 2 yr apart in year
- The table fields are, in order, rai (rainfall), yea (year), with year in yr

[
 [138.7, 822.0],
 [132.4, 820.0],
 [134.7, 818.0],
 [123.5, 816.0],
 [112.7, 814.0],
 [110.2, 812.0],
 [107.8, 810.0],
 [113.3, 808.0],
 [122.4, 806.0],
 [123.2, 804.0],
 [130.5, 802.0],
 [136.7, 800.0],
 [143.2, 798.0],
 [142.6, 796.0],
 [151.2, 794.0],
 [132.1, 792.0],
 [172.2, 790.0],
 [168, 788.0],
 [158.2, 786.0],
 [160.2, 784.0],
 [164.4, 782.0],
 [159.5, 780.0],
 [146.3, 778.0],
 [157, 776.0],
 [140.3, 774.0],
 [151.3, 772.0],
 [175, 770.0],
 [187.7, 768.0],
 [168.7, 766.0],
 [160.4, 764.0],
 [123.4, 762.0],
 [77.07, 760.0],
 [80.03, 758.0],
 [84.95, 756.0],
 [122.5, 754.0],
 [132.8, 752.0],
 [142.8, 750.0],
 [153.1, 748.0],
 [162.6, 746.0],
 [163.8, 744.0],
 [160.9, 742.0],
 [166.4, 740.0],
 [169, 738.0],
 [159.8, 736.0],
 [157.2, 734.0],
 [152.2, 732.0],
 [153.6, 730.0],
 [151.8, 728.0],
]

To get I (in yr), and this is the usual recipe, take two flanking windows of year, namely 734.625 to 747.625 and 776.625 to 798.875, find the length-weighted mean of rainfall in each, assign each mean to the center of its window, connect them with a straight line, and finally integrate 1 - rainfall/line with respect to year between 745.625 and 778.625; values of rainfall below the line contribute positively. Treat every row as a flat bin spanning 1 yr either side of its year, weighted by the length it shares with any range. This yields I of 4.2 yr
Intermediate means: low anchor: 163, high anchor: 154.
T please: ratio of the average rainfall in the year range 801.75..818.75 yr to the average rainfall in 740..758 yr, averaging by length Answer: 0.9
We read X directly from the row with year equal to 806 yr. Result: 122.4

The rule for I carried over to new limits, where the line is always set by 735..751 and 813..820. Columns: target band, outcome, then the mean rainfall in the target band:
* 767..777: -1.1 yr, 162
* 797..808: 0.2 yr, 130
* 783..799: -1.9 yr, 153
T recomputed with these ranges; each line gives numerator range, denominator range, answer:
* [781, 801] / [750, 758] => 1.35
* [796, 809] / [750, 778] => 0.95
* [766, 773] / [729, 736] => 1.10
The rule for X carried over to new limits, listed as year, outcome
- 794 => 151.2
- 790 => 172.2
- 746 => 162.6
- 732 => 152.2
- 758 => 80.03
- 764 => 160.4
